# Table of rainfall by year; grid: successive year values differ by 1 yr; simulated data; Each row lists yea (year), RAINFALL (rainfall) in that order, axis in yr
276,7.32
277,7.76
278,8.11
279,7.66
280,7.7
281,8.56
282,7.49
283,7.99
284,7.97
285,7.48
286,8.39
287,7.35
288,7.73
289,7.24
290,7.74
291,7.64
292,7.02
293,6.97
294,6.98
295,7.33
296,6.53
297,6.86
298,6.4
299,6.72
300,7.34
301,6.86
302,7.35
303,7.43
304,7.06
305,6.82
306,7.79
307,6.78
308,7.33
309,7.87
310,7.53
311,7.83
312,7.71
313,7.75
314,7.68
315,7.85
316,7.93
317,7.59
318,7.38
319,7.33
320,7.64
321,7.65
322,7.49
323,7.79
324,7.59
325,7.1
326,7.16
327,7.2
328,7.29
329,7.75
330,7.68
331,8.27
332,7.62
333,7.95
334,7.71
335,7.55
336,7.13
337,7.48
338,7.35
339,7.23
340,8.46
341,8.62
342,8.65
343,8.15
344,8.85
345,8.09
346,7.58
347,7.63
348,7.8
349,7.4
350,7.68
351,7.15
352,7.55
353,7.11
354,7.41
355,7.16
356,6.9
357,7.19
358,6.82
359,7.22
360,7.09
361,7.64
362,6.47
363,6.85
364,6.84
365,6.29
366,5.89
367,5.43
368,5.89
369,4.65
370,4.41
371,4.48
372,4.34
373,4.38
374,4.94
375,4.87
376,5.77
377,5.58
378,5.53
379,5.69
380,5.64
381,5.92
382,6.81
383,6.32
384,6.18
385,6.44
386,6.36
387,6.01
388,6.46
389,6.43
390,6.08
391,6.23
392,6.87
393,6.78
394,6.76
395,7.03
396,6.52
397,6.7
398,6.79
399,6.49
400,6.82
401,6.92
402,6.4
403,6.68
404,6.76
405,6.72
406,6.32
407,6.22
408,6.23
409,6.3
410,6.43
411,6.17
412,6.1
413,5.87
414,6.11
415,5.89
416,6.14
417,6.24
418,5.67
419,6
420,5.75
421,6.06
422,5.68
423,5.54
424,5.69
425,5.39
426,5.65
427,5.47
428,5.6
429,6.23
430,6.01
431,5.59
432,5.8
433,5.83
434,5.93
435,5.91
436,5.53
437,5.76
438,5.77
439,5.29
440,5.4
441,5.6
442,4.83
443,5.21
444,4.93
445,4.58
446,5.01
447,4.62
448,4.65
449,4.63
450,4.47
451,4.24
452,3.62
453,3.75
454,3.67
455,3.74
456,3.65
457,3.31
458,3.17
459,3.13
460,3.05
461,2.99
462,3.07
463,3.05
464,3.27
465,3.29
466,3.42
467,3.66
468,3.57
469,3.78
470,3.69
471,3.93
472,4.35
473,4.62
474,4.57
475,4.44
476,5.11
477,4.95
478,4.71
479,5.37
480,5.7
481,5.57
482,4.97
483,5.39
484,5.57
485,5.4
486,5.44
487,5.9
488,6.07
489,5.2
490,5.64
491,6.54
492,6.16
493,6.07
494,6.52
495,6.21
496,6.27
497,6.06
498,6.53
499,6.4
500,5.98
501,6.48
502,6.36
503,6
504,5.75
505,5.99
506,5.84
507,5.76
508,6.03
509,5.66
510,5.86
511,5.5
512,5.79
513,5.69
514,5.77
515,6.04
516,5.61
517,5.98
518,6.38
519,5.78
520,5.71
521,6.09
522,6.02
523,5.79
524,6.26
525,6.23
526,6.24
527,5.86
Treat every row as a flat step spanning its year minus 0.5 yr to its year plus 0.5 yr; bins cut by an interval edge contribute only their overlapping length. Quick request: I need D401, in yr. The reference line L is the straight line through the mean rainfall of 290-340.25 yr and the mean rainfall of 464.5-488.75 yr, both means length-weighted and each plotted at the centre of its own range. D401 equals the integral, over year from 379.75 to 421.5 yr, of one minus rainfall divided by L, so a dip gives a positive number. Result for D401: -2.5 yr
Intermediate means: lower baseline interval 7.41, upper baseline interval 4.73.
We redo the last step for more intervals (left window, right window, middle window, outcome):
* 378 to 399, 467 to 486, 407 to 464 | 4.6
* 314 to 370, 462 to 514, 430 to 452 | 2.8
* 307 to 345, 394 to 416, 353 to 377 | 3.5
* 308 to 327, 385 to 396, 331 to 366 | -1.7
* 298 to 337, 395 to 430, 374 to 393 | 1.5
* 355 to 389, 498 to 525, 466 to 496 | 4.2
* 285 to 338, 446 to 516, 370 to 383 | 2.3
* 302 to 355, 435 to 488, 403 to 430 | -2.3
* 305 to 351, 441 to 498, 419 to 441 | -0.9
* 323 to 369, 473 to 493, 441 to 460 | 5.5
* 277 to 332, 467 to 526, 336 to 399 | 2.2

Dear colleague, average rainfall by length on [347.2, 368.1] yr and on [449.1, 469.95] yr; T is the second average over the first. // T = 0.51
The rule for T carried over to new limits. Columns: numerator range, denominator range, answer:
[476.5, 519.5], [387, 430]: 0.94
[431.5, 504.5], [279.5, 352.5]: 0.65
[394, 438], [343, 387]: 0.95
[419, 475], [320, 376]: 0.66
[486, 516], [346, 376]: 0.93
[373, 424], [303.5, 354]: 0.81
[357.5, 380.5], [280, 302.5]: 0.78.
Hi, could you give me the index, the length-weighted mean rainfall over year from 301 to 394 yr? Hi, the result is 6.96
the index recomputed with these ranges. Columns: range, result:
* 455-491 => 4.39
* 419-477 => 4.66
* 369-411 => 6.1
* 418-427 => 5.7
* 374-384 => 5.77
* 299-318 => 7.45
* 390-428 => 6.24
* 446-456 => 4.17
